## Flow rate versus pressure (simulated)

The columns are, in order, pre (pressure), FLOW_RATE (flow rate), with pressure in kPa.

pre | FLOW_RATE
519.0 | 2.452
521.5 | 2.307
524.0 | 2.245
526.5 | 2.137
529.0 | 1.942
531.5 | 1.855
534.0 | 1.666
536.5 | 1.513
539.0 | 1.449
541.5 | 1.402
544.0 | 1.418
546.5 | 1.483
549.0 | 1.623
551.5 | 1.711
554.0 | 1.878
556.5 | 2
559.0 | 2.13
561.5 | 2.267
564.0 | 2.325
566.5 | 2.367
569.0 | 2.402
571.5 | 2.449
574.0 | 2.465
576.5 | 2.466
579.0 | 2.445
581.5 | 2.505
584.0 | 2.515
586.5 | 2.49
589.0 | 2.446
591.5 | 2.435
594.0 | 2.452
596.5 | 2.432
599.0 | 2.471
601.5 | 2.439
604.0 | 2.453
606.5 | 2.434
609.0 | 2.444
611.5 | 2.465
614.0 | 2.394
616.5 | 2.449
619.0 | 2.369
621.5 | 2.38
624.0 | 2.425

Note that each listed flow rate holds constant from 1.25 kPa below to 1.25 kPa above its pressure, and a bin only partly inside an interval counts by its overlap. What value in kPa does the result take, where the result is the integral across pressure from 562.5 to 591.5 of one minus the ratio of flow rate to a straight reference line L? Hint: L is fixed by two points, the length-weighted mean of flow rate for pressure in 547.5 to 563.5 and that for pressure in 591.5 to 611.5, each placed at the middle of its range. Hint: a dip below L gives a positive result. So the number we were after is -3.5 kPa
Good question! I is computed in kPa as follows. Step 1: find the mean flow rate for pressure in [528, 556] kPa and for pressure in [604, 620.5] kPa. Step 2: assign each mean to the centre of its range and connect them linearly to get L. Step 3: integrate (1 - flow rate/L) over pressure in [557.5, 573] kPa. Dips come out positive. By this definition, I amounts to -3.4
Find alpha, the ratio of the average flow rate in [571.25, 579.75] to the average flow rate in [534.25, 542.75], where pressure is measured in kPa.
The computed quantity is 1.7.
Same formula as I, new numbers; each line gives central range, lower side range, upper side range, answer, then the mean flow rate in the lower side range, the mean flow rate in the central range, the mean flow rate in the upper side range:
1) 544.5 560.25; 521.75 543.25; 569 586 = 2.34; 1.79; 1.79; 2.47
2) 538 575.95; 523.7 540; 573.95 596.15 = 3.00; 1.81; 1.97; 2.47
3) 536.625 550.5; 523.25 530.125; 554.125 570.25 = 4.35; 2.1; 1.48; 2.22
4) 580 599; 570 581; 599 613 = -0.11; 2.46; 2.47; 2.45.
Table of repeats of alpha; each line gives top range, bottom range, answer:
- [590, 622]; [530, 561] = 1.44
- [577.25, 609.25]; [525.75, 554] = 1.49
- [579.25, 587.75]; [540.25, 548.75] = 1.71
